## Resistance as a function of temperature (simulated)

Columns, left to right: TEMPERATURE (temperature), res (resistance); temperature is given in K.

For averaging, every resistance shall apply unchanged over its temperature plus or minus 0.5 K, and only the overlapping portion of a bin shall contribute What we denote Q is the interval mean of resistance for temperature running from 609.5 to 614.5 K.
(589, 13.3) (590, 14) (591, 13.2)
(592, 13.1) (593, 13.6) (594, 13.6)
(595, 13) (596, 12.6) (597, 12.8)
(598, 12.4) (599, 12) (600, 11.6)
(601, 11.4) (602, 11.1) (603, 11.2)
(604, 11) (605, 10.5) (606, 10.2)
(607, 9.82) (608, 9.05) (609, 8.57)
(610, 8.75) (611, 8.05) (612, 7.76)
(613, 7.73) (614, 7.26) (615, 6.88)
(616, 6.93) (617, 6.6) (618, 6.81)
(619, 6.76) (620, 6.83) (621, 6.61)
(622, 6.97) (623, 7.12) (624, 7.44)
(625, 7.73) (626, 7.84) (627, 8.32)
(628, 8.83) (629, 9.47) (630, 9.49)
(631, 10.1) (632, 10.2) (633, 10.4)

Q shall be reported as 7.91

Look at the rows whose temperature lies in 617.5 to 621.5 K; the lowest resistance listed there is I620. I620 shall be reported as 6.61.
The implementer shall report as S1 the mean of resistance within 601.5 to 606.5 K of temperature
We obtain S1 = 10.8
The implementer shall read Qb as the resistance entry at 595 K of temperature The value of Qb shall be 13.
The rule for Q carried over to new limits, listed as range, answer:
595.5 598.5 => 12.6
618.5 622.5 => 6.79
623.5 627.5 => 7.83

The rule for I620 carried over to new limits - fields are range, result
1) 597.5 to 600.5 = 11.6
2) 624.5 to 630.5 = 7.73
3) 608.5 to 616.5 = 6.88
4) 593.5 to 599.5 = 12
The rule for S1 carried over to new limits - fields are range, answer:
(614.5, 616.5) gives 6.9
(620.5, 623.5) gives 6.9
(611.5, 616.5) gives 7.31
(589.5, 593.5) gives 13.5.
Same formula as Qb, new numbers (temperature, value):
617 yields 6.6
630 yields 9.49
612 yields 7.76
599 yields 12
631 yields 10.1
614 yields 7.26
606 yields 10.2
